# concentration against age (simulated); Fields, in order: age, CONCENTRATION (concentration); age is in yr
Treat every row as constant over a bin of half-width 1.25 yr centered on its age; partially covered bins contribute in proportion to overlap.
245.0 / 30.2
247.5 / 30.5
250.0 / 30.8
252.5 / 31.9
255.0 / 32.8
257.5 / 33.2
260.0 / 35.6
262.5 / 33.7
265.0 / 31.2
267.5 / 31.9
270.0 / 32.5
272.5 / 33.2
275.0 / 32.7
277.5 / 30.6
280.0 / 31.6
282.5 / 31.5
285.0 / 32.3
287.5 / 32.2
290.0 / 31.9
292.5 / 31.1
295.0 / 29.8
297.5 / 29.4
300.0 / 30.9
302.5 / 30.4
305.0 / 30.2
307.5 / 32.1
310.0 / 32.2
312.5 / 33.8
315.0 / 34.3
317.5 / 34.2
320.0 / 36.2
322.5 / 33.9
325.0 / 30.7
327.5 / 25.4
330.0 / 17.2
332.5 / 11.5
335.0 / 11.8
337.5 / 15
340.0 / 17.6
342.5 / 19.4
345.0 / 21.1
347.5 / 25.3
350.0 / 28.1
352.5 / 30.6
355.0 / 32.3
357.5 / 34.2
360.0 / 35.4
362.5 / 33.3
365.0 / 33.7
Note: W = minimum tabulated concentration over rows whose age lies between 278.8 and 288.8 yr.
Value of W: 31.5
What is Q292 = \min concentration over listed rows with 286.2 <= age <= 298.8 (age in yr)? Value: 29.4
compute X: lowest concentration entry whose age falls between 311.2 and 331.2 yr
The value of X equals 17.2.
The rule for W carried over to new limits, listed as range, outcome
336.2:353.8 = 15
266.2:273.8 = 31.9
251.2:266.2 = 31.2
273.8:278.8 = 30.6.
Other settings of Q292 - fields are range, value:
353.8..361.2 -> 32.3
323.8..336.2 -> 11.5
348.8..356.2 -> 28.1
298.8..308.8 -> 30.2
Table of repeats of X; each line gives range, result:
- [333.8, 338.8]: 11.8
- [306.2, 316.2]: 32.1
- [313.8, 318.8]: 34.2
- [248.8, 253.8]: 30.8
